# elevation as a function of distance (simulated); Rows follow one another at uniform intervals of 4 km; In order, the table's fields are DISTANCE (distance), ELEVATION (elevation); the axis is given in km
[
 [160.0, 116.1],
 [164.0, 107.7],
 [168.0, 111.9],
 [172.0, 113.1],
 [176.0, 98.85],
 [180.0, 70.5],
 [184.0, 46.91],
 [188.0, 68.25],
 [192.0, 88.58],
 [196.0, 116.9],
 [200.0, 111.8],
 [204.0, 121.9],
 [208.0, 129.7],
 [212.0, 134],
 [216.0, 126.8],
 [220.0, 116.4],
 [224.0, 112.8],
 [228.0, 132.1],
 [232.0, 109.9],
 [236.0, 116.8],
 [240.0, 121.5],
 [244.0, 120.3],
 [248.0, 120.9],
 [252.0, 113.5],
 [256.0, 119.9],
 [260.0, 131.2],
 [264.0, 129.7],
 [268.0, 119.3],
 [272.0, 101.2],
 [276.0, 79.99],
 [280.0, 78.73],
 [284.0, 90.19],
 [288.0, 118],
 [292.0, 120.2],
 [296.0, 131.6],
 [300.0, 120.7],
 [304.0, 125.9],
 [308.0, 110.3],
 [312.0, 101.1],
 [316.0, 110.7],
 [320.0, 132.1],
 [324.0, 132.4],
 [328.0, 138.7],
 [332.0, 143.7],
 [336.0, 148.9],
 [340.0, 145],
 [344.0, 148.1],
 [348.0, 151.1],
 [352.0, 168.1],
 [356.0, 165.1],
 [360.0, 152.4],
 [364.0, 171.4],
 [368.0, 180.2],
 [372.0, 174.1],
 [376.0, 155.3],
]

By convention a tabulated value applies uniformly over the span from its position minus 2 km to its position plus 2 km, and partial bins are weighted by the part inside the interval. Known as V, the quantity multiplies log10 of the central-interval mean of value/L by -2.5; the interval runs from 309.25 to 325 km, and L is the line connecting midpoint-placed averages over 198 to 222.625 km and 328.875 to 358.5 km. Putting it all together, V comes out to 0.24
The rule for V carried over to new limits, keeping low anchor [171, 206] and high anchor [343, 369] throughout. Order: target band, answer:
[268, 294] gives 0.30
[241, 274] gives 0.01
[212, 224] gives -0.17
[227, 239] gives -0.07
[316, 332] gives 0.13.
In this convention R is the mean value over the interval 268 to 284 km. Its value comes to 91.2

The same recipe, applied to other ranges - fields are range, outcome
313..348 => 137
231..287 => 111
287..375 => 141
